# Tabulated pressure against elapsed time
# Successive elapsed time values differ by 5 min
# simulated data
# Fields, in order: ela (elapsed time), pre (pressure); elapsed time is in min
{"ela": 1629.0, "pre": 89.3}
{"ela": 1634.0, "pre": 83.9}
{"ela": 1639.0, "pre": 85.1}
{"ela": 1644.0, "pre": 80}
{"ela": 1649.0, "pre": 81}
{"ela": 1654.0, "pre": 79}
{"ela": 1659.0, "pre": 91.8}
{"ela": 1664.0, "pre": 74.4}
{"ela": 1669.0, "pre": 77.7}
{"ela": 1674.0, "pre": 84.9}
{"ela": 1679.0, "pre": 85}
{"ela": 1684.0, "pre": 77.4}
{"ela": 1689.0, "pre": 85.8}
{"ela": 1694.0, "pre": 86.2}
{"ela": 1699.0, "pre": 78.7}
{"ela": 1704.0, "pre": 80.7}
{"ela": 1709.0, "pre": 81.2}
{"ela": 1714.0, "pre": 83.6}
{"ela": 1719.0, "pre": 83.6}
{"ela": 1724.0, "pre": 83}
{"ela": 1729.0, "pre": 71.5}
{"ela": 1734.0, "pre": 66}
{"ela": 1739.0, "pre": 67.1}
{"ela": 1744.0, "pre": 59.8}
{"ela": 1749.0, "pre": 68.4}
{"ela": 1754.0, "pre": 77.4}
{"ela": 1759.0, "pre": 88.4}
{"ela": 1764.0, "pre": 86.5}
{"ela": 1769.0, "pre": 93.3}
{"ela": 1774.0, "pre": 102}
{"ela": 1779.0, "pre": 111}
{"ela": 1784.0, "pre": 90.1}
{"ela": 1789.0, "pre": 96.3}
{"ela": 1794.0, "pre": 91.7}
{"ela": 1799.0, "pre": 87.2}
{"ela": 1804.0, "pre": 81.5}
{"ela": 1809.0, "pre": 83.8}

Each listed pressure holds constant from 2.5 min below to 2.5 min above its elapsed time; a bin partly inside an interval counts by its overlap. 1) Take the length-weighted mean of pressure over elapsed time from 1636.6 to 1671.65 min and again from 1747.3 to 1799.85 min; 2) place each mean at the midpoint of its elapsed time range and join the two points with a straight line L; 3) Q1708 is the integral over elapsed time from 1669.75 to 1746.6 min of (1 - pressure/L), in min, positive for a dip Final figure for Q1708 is 6.4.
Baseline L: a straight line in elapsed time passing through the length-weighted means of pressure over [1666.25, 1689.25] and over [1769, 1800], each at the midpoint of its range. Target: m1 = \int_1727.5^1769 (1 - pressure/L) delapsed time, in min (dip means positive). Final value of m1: 7.8 min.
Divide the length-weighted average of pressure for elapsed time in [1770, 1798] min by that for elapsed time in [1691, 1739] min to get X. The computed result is 1.24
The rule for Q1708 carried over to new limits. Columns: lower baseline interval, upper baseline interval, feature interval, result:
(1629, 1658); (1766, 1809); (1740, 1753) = 3.5 min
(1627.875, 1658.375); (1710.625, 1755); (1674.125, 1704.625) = -1.7 min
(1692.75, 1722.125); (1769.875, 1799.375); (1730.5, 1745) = 3.7 min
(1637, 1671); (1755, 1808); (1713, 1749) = 6.1 min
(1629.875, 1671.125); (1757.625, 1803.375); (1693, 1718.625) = 1.5 min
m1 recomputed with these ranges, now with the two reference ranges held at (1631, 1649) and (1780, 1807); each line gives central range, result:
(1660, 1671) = 0.8 min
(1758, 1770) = 0.0 min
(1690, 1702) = 0.4 min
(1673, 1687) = 0.4 min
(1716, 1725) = 0.4 min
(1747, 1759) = 1.7 min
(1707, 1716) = 0.4 min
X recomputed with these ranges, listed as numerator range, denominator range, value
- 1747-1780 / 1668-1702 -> 1.08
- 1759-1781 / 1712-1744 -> 1.30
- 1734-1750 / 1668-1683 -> 0.79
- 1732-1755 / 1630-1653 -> 0.81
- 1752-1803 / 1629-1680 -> 1.12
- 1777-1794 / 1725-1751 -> 1.45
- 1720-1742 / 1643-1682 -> 0.89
